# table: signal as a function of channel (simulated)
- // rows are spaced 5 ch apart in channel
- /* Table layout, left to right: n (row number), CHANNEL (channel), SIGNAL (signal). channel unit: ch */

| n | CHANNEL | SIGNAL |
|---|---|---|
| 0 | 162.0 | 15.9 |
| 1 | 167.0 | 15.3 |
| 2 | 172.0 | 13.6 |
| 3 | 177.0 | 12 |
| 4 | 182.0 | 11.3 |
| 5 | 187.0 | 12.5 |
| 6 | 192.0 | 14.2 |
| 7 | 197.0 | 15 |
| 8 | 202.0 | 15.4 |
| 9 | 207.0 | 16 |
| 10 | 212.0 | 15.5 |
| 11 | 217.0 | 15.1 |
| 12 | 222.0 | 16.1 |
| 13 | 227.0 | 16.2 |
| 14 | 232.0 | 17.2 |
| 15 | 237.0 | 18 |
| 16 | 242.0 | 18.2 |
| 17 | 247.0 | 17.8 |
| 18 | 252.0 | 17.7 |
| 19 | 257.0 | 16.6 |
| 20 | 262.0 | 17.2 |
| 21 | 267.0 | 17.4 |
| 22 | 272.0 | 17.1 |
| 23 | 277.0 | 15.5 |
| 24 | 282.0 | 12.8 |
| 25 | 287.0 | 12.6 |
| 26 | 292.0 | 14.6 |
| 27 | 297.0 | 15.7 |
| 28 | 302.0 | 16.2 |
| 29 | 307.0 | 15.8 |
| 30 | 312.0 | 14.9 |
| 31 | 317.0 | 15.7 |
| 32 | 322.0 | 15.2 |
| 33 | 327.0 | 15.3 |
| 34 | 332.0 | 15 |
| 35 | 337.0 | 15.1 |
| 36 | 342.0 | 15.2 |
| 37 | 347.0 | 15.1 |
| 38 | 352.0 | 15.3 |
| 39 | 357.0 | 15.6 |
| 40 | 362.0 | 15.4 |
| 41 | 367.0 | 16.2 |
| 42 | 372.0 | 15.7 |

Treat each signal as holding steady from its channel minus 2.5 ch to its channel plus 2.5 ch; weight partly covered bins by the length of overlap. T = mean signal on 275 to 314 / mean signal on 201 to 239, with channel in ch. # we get 0.91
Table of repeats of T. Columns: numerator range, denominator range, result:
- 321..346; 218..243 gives 0.89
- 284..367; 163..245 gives 1.00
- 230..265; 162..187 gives 1.32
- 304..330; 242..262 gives 0.88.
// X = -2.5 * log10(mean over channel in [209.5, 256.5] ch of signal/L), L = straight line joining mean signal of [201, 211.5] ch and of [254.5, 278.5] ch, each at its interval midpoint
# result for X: -0.04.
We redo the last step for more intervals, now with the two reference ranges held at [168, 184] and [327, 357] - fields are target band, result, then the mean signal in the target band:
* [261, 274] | -0.22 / 17.2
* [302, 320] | -0.06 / 15.6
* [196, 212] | -0.19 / 15.5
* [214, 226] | -0.18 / 15.7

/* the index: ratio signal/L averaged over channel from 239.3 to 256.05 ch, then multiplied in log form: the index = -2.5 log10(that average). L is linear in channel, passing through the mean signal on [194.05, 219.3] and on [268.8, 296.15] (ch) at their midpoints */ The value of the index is -0.19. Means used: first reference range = 15.4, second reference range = 14.7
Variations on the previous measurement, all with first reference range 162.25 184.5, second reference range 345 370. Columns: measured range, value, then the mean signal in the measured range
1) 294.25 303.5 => -0.07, 15.9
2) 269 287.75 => -0.01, 14.8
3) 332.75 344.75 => 0.01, 15.1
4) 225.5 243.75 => -0.23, 17.4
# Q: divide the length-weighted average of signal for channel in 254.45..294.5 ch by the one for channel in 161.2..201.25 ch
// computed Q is 1.13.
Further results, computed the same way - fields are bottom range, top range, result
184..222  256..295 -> 1.04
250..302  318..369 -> 0.98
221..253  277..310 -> 0.85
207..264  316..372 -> 0.91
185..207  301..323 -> 1.07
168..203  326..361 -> 1.13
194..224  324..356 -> 0.98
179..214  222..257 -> 1.22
